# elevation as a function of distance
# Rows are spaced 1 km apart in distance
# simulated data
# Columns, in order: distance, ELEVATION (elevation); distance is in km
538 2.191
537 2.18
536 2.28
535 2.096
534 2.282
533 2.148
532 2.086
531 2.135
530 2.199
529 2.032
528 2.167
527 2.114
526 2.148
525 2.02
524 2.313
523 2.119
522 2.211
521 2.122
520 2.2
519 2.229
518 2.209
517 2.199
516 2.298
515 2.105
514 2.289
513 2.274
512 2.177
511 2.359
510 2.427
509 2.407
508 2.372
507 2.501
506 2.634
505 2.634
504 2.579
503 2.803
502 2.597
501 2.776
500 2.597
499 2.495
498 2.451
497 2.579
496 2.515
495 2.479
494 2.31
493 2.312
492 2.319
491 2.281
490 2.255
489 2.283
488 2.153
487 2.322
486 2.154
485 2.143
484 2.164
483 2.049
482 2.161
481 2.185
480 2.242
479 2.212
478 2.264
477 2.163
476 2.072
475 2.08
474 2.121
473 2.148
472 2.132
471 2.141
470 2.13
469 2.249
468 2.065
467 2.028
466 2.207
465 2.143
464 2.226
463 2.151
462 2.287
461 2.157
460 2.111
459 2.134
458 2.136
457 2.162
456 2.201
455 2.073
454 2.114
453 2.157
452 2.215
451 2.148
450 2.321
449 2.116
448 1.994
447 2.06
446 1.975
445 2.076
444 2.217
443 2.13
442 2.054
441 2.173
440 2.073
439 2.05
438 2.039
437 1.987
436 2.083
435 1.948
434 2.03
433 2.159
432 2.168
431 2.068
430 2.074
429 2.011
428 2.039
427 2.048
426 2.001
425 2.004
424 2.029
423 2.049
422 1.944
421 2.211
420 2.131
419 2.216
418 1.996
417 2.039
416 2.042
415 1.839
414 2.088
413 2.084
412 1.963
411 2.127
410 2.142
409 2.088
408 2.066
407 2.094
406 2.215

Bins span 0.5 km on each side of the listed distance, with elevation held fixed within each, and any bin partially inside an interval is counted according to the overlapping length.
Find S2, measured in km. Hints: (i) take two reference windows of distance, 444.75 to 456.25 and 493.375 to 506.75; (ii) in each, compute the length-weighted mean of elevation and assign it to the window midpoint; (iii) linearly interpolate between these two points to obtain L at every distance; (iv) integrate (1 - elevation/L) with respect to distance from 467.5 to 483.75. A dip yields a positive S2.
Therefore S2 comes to 1.4 km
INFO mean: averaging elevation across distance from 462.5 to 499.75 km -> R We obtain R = 2.23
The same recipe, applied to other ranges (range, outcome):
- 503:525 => 2.32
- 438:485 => 2.14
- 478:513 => 2.38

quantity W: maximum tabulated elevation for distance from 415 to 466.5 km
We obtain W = 2.321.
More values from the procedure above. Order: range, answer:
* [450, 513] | 2.803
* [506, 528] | 2.634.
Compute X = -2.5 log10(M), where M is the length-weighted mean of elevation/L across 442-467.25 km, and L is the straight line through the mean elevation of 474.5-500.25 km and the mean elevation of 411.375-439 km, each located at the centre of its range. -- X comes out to 0.007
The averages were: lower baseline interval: 2.05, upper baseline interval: 2.28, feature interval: 2.14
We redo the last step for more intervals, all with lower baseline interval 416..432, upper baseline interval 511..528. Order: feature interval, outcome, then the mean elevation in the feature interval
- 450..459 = -0.029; 2.16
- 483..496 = -0.056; 2.27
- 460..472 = -0.020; 2.16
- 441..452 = -0.013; 2.12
